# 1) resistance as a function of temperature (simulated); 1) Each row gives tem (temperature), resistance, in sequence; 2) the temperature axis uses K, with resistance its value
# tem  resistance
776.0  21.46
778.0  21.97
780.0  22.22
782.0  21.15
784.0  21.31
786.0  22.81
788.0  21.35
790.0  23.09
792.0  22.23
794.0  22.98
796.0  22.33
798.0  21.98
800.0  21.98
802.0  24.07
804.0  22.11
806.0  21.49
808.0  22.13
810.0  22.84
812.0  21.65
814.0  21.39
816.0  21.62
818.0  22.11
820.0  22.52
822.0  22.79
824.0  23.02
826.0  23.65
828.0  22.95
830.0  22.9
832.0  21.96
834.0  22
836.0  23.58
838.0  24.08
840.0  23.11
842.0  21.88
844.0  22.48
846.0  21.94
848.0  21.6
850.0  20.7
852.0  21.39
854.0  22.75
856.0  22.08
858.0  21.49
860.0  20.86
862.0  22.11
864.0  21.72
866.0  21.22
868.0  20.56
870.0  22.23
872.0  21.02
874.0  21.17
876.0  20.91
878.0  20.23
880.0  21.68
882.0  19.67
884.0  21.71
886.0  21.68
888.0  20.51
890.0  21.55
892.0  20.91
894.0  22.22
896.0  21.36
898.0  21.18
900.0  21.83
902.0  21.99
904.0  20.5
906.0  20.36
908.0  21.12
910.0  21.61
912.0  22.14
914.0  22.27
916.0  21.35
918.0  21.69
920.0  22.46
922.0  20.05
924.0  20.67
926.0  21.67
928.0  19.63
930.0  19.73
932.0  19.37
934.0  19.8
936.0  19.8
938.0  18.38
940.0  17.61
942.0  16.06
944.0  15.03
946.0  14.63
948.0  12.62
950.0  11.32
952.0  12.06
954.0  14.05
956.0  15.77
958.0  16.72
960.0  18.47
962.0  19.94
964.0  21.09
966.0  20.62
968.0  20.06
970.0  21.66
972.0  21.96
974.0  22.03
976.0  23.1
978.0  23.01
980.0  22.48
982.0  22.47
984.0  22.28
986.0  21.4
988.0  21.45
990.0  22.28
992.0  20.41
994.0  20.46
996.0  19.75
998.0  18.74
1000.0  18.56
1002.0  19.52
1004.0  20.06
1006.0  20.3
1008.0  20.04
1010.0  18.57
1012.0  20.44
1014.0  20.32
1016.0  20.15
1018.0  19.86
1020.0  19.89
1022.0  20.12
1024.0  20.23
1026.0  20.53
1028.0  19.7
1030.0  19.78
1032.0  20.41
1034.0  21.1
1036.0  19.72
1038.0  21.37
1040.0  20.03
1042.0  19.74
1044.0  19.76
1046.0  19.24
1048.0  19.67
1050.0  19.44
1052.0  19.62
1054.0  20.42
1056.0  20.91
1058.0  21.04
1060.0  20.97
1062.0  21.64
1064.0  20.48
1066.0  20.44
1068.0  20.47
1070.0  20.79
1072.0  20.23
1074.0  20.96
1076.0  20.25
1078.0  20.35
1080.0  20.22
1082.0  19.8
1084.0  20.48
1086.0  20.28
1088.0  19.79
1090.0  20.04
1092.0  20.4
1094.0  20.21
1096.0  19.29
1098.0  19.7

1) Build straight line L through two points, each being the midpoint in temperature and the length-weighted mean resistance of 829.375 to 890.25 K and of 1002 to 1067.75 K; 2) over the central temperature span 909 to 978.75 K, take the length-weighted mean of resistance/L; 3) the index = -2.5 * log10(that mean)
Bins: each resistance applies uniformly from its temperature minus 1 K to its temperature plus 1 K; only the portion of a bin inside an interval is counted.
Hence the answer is 0.10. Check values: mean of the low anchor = 21.7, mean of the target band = 19.1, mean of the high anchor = 20.2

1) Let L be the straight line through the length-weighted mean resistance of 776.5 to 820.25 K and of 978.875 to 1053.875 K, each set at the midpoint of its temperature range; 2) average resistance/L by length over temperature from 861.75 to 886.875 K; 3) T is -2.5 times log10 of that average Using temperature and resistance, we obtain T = 0.01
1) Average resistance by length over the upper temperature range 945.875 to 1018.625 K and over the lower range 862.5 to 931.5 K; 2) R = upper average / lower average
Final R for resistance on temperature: 0.92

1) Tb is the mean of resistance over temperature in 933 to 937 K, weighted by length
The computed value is 19.8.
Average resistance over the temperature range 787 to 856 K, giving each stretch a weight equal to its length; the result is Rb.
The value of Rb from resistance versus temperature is 22.4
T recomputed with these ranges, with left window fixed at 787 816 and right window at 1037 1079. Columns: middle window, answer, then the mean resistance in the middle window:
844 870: 0.01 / 21.6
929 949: 0.22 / 17.3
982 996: -0.02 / 21.3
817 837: -0.03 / 22.7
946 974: 0.20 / 17.5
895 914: 0.00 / 21.4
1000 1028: 0.04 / 19.9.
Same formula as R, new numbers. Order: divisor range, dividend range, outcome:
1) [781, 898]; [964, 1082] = 0.94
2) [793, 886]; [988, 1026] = 0.91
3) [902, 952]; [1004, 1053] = 1.05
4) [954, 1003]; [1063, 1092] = 0.99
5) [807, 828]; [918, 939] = 0.90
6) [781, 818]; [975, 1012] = 0.94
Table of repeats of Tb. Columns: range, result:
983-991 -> 21.9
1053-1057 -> 20.7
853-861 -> 21.8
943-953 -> 13.1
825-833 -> 22.9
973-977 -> 22.6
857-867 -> 21.5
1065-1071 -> 20.6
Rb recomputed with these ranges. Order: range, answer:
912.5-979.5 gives 19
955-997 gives 20.8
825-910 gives 21.7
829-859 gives 22.3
